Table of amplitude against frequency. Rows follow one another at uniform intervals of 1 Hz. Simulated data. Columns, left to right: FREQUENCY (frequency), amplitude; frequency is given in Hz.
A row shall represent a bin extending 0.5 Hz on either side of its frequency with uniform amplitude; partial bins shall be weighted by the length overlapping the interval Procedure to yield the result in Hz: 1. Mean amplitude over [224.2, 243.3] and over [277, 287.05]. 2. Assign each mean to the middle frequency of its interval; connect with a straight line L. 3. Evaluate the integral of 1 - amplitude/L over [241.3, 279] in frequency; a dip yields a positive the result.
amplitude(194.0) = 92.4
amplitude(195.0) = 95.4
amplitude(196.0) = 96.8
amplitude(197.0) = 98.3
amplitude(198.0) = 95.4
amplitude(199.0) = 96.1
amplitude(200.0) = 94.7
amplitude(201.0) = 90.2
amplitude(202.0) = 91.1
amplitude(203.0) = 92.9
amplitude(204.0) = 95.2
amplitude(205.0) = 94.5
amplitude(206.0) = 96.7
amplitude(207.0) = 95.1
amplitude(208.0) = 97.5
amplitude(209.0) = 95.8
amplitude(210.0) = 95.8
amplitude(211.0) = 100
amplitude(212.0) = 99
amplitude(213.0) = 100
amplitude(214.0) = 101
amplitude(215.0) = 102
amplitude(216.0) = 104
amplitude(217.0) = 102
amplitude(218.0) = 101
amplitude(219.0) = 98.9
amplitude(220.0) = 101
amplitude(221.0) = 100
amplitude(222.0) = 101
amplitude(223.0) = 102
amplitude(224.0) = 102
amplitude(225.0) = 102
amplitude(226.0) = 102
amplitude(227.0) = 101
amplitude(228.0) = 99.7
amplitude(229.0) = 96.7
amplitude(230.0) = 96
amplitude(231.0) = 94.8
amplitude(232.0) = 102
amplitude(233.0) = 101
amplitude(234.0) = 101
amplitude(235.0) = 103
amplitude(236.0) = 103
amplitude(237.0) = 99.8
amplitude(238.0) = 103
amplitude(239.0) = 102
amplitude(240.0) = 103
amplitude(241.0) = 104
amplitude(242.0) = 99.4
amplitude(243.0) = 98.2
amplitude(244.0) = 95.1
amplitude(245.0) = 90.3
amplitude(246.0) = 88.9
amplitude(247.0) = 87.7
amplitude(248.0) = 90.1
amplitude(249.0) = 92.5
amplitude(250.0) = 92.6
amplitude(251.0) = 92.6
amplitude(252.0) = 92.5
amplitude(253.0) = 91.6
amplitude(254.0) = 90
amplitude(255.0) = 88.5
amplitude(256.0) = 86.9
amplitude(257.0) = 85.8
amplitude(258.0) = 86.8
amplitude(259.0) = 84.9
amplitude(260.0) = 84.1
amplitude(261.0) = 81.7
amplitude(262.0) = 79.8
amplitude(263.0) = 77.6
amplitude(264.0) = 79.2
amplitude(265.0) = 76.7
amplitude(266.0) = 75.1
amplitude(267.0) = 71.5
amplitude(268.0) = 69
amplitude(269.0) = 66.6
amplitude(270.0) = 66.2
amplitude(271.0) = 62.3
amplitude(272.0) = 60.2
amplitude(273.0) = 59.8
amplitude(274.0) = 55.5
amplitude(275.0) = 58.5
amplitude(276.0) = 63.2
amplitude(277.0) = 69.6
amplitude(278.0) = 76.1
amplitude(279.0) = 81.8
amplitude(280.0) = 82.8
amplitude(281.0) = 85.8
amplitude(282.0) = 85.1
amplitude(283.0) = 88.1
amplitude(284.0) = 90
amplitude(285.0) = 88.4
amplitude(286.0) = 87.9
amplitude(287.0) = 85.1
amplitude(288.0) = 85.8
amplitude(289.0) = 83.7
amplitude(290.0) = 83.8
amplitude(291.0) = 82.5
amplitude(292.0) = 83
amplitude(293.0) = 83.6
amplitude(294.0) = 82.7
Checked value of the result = 4.8 Hz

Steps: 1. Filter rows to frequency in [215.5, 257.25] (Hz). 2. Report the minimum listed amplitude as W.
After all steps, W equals 85.8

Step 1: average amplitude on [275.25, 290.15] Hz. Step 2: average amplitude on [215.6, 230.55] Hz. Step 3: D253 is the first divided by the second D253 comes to 0.82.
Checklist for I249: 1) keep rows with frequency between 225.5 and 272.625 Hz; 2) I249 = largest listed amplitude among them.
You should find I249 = 104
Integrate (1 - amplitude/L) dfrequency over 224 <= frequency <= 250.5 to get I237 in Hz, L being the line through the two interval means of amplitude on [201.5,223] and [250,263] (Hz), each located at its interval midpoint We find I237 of -1.8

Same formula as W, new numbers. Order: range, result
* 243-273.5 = 59.8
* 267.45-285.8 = 55.5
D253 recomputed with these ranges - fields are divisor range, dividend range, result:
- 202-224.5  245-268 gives 0.86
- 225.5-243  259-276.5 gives 0.70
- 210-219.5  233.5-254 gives 0.96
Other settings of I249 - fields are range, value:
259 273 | 84.9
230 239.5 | 103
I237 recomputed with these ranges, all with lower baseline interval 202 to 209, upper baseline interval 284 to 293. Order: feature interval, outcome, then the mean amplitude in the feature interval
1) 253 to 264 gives 0.5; 84.7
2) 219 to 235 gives -1.3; 100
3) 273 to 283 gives 1.5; 73.2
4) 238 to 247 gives -0.7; 97.4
